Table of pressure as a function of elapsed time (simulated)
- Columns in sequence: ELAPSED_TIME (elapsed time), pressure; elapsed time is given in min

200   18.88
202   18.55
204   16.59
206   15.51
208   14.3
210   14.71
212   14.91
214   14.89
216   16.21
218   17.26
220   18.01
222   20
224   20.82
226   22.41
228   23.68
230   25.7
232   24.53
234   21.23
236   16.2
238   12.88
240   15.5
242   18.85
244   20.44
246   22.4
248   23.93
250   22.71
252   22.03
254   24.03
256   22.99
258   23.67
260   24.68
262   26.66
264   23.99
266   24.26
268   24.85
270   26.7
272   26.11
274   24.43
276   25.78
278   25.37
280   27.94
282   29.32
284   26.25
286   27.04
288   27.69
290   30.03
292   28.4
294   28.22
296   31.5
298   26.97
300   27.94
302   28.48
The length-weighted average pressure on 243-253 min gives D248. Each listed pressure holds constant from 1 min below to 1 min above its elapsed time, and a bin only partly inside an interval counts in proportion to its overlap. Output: 22.3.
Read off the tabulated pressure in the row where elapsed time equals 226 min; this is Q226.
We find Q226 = 22.41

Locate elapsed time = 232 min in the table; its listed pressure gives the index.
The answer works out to 24.53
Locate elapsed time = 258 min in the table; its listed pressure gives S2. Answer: 23.67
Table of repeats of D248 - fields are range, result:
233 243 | 16.9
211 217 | 15.3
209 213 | 14.8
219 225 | 19.6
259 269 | 24.9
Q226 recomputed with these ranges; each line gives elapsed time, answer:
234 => 21.23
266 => 24.26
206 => 15.51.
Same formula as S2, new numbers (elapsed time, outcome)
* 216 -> 16.21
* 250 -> 22.71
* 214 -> 14.89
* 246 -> 22.4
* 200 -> 18.88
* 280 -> 27.94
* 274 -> 24.43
